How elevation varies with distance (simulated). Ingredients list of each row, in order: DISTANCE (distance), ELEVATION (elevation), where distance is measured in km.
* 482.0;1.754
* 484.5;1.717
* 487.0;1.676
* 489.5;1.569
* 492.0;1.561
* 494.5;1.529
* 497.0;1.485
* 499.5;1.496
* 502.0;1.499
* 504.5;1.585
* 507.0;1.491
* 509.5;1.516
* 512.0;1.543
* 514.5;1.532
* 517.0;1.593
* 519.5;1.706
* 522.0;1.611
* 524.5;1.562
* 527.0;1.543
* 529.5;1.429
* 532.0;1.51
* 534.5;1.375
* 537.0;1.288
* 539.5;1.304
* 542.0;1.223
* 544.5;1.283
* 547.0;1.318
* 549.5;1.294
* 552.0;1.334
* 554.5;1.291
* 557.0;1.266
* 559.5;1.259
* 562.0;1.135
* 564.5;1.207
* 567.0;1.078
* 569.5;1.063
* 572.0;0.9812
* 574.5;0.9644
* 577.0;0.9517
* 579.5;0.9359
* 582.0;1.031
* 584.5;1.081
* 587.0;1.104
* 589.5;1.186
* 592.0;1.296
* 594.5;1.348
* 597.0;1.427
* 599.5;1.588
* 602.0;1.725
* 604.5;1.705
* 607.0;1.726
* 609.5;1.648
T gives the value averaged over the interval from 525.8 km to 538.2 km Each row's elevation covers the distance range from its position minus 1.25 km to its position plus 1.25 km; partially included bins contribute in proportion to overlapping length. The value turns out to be 1.43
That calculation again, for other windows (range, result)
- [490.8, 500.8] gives 1.52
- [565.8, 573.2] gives 1.04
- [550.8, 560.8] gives 1.29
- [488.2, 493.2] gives 1.57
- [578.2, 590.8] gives 1.07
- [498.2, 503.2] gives 1.5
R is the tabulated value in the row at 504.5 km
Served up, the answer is 1.585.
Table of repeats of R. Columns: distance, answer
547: 1.318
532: 1.51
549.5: 1.294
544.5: 1.283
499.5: 1.496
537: 1.288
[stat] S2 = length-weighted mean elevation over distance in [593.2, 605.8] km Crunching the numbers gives 1.56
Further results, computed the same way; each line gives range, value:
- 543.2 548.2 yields 1.3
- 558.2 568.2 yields 1.17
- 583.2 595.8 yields 1.2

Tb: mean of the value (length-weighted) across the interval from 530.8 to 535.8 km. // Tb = 1.44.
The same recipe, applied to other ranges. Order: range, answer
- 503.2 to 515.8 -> 1.53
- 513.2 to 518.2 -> 1.56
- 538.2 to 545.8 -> 1.27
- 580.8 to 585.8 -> 1.06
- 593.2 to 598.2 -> 1.39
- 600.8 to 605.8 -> 1.72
